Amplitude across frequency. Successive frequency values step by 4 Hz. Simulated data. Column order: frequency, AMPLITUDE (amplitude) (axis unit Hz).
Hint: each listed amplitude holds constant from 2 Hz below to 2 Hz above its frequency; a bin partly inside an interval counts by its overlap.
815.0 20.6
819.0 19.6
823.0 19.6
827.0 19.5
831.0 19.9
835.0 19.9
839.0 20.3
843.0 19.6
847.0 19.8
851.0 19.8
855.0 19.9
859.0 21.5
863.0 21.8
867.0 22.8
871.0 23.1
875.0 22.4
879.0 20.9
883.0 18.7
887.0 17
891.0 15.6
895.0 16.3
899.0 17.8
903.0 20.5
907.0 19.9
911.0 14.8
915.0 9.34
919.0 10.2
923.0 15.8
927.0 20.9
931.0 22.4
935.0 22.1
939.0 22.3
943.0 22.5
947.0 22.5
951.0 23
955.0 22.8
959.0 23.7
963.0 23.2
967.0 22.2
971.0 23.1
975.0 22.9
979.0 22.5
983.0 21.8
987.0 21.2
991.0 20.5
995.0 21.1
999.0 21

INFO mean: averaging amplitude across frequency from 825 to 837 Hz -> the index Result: 19.8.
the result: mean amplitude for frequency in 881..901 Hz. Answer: 17.1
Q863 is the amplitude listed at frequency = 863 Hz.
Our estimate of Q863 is 21.8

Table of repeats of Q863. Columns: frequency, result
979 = 22.5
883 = 18.7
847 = 19.8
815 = 20.6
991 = 20.5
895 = 16.3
